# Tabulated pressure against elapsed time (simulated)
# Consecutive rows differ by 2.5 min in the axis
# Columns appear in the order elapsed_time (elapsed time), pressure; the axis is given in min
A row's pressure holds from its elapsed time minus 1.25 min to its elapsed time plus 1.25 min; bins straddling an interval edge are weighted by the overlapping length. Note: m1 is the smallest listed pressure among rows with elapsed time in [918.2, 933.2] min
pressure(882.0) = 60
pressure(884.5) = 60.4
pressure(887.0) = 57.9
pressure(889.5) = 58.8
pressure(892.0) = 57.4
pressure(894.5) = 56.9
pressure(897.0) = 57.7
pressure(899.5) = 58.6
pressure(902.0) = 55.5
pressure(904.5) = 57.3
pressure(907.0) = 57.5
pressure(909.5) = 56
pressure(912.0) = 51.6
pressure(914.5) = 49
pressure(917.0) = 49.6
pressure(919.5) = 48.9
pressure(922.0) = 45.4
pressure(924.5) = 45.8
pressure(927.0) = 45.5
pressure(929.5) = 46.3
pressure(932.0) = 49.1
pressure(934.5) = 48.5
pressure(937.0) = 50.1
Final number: 45.4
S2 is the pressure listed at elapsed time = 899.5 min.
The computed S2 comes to 58.6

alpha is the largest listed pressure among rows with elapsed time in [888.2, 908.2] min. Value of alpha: 58.8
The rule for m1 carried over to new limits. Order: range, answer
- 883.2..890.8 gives 57.9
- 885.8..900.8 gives 56.9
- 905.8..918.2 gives 49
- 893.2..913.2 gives 51.6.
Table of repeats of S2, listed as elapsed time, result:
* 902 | 55.5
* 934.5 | 48.5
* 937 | 50.1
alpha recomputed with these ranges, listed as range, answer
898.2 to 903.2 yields 58.6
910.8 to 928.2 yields 51.6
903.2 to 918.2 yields 57.5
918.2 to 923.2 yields 48.9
